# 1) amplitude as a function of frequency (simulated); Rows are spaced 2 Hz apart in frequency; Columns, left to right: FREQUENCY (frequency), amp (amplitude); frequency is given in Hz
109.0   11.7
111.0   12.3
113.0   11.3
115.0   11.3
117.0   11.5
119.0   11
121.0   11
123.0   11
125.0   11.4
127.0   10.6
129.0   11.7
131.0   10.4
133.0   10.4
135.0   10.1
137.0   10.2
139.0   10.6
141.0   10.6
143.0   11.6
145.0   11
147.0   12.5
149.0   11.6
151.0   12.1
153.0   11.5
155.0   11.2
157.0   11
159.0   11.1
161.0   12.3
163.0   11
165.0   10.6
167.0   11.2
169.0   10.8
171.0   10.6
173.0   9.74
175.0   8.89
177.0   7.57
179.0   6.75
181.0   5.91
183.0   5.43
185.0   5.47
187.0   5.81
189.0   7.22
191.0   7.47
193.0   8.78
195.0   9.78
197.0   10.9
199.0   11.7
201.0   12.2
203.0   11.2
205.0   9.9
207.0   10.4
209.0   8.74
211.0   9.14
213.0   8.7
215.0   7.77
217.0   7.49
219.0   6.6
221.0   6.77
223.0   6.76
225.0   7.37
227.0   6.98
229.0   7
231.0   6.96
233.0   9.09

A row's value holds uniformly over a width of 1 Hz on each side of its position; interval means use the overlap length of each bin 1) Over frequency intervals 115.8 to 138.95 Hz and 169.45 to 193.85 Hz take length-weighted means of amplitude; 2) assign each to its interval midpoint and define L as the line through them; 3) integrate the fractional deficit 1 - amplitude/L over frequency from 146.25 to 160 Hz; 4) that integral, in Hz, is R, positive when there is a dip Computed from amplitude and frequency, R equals -3.4 Hz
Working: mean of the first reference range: 10.8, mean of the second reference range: 7.54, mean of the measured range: 11.6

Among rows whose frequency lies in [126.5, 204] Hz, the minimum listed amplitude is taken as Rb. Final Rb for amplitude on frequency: 5.43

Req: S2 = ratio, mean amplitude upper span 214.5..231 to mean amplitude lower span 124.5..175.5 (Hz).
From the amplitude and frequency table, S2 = 0.64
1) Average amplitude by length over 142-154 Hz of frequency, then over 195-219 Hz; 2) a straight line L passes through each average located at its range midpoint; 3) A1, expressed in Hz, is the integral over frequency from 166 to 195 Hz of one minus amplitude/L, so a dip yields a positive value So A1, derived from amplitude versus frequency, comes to 7.1 Hz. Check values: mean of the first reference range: 11.7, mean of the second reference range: 9.69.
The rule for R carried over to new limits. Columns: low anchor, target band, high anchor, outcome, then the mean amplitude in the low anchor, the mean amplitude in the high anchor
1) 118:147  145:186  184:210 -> 0.8 Hz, 10.9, 9.2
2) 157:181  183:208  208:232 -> -1.4 Hz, 9.92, 7.52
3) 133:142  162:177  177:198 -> -3.1 Hz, 10.4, 7.36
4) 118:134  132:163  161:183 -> -3.2 Hz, 10.9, 9.27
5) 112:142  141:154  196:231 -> -1.6 Hz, 10.9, 8.75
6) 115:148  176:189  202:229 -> 4.3 Hz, 11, 8.25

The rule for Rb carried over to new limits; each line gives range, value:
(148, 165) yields 10.6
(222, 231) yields 6.76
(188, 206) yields 7.22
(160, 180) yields 6.75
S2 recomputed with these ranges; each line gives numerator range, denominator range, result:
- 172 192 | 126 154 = 0.64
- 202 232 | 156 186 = 0.88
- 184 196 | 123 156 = 0.67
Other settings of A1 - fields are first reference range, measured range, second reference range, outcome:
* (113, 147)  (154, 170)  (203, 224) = -1.9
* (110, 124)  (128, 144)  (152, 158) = 0.8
